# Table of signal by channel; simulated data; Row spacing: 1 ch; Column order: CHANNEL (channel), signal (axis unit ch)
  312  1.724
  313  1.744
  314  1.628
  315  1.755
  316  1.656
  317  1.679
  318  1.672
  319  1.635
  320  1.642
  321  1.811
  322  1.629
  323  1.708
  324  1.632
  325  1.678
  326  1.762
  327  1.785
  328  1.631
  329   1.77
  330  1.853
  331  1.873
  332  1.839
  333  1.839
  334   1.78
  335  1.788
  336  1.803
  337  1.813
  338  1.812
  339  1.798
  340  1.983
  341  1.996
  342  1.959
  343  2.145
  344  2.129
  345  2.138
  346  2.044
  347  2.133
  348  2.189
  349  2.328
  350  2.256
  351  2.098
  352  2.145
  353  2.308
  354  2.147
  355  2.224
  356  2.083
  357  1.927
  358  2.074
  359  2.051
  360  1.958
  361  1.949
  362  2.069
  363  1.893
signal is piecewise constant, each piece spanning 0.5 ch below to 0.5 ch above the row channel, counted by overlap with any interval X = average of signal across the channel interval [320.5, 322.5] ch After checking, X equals 1.72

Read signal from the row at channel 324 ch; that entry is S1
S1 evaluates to 1.632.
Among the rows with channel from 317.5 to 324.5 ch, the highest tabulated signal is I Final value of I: 1.811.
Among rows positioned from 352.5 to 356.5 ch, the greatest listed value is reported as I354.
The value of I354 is 2.308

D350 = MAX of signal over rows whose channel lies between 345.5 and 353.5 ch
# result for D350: 2.328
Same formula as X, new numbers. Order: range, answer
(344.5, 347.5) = 2.1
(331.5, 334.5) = 1.82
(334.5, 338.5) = 1.8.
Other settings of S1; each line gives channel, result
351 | 2.098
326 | 1.762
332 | 1.839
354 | 2.147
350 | 2.256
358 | 2.074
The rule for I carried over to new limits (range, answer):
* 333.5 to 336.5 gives 1.803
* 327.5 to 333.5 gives 1.873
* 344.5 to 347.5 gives 2.138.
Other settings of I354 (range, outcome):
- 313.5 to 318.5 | 1.755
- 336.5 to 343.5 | 2.145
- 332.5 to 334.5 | 1.839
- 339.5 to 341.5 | 1.996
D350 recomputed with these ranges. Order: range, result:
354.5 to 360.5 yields 2.224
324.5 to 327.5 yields 1.785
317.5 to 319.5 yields 1.672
